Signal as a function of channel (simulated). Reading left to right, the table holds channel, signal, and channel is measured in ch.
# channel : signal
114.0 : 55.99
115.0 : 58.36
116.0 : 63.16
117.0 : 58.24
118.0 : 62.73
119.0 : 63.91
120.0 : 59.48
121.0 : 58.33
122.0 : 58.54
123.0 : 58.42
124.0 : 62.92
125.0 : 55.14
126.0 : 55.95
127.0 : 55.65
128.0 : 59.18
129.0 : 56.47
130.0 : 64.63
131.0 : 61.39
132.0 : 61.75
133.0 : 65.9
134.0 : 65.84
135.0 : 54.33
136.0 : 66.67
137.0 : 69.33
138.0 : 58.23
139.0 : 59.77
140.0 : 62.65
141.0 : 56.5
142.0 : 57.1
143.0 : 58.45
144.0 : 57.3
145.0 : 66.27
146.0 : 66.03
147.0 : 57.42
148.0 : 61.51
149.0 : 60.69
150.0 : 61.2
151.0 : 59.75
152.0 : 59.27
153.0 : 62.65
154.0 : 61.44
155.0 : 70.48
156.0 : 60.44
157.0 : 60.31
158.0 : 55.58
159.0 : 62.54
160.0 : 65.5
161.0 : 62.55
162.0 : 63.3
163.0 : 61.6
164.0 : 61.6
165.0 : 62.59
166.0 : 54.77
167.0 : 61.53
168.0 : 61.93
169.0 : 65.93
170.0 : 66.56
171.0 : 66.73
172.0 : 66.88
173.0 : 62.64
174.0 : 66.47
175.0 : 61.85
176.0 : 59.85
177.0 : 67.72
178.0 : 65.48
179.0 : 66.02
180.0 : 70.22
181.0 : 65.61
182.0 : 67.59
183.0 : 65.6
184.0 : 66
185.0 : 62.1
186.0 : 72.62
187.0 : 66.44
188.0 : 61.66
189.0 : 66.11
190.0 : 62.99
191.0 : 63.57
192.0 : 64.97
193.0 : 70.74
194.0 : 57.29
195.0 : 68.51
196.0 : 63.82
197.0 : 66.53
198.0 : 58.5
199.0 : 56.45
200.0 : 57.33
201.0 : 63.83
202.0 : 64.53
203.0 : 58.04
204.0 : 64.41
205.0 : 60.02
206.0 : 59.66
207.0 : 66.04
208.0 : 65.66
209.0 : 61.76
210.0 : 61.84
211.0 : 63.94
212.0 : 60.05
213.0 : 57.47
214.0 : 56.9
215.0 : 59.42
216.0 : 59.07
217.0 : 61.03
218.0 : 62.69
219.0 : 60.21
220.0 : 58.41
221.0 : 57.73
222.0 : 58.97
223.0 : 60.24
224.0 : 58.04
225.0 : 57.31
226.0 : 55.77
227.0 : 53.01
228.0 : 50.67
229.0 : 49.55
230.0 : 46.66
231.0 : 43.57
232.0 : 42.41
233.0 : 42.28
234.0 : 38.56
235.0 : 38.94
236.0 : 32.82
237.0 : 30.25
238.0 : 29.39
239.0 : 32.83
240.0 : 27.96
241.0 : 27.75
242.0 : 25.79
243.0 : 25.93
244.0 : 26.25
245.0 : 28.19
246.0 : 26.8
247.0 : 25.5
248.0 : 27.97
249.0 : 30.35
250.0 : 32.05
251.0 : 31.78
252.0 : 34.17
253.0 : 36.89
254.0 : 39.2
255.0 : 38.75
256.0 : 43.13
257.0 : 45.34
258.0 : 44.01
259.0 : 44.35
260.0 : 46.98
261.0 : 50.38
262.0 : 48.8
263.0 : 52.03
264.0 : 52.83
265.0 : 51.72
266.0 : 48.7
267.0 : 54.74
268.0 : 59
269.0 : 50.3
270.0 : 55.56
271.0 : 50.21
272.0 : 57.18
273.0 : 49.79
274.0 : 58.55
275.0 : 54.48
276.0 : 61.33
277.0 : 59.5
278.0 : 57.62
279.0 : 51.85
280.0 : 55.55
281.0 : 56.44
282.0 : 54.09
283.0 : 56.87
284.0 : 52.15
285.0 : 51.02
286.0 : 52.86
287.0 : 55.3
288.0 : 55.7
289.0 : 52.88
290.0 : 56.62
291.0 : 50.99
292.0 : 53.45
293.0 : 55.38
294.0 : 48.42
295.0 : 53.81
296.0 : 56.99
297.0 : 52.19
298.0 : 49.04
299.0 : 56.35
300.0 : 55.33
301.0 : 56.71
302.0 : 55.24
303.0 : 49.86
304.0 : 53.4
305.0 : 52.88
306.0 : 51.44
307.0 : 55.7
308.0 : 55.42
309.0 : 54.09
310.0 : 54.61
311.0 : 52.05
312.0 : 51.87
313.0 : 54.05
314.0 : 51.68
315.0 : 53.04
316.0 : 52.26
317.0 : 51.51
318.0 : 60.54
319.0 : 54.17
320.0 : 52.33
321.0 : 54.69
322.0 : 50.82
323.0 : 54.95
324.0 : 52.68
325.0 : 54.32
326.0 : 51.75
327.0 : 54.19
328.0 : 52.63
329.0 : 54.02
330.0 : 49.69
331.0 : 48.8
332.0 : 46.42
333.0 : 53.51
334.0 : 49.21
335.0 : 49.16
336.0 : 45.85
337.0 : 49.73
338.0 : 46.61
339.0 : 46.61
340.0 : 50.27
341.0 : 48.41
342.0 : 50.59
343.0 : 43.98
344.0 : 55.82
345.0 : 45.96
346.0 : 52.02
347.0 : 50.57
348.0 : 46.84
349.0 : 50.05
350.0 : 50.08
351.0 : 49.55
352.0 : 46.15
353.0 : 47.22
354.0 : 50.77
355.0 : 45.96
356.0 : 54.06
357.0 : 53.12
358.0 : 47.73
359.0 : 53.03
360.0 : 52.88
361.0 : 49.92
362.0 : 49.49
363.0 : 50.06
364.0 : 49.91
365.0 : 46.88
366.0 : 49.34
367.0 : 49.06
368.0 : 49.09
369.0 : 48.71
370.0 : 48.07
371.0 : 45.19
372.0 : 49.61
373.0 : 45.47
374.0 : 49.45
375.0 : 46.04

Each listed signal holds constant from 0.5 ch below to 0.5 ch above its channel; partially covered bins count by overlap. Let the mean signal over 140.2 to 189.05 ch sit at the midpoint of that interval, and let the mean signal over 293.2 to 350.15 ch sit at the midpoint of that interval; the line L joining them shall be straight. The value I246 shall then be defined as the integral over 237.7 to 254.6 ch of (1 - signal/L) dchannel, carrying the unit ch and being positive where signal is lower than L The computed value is 8.0 ch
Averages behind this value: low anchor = 63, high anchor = 51.9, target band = 30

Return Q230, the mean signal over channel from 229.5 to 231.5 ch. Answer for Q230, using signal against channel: 45.1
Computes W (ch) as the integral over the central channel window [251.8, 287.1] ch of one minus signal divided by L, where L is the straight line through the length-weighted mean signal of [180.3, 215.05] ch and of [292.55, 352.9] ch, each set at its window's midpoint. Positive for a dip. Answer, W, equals 3.5 ch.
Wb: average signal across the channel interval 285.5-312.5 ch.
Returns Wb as 53.7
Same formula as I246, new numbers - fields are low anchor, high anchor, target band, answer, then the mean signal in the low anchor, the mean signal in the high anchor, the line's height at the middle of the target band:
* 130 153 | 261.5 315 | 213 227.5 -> -0.3 ch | 61.3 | 53.9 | 57.3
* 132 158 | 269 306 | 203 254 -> 9.7 ch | 61.5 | 54.2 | 57.2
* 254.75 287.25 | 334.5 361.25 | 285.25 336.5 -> -2.2 ch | 52.2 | 49.4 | 50.7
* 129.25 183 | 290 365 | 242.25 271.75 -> 7.7 ch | 62.6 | 51.6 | 56.1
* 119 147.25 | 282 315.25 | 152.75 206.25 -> -4.6 ch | 60.4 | 53.6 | 58.5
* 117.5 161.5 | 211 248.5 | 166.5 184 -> -3.4 ch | 60.9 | 45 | 54.6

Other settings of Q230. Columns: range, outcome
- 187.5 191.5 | 63.6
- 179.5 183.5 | 67.3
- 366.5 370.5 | 48.7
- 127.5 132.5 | 60.7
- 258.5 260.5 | 45.7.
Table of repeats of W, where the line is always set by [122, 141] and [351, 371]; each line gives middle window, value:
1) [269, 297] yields -0.7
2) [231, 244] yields 5.3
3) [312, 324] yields -0.5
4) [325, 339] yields 0.2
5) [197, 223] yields -1.8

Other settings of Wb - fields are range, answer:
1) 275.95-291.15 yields 55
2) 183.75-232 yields 60.2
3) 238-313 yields 47.8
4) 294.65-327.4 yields 53.6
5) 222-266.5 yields 40.6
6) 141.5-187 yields 63.1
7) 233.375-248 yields 29.8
